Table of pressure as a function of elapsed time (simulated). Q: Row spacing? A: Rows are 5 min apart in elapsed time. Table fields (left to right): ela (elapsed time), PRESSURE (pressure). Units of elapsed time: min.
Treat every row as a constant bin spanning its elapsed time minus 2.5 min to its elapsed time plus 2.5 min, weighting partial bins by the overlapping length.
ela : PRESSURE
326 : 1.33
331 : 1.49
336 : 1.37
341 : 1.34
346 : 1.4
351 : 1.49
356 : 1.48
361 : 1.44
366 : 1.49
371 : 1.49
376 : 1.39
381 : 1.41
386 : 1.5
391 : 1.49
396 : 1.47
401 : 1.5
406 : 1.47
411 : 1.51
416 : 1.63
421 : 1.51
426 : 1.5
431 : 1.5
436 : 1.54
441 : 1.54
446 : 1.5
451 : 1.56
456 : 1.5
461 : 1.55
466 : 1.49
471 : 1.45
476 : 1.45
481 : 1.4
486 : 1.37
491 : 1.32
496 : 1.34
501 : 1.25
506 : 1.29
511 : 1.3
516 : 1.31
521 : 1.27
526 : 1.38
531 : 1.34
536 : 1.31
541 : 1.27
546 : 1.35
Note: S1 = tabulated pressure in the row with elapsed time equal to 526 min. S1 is 1.38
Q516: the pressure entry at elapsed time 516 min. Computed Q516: 1.31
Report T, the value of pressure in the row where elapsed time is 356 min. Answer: 1.48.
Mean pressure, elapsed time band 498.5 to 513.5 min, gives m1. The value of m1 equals 1.28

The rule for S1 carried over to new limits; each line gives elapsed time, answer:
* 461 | 1.55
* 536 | 1.31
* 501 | 1.25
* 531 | 1.34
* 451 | 1.56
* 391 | 1.49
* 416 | 1.63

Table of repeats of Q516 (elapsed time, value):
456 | 1.5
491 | 1.32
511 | 1.3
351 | 1.49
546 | 1.35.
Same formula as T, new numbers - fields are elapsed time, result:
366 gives 1.49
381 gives 1.41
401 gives 1.5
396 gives 1.47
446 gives 1.5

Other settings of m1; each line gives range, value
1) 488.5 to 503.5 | 1.3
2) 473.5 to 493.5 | 1.39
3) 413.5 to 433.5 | 1.53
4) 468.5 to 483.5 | 1.43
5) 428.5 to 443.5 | 1.53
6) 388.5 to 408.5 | 1.48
